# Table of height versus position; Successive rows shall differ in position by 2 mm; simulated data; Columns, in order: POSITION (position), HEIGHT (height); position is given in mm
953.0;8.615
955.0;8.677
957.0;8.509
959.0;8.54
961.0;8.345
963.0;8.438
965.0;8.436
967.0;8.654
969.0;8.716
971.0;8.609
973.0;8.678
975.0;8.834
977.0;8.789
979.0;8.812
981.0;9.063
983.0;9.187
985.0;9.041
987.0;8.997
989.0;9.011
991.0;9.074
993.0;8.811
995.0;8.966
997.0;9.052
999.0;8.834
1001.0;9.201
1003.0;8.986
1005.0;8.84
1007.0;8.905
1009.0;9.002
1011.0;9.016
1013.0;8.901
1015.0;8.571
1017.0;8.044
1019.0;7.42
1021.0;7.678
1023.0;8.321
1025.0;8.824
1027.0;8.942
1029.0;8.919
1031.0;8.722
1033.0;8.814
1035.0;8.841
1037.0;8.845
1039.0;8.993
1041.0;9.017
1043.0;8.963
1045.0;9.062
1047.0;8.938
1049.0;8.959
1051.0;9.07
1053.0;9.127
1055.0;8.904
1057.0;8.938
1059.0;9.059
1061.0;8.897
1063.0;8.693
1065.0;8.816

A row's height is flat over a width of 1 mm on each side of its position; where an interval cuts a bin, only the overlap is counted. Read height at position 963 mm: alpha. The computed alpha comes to 8.438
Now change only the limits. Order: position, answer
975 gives 8.834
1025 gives 8.824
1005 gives 8.84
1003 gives 8.986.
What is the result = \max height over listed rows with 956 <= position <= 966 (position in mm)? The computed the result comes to 8.54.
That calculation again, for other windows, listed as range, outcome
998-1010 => 9.201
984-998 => 9.074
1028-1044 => 9.017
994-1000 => 9.052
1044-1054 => 9.127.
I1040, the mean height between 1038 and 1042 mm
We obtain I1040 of 9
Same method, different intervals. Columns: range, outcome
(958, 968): 8.48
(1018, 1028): 8.24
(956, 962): 8.46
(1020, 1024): 8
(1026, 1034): 8.85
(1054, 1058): 8.92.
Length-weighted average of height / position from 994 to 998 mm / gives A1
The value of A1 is 9.01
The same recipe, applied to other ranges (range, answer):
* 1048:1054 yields 9.05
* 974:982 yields 8.87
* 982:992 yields 9.06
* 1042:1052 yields 9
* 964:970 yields 8.6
